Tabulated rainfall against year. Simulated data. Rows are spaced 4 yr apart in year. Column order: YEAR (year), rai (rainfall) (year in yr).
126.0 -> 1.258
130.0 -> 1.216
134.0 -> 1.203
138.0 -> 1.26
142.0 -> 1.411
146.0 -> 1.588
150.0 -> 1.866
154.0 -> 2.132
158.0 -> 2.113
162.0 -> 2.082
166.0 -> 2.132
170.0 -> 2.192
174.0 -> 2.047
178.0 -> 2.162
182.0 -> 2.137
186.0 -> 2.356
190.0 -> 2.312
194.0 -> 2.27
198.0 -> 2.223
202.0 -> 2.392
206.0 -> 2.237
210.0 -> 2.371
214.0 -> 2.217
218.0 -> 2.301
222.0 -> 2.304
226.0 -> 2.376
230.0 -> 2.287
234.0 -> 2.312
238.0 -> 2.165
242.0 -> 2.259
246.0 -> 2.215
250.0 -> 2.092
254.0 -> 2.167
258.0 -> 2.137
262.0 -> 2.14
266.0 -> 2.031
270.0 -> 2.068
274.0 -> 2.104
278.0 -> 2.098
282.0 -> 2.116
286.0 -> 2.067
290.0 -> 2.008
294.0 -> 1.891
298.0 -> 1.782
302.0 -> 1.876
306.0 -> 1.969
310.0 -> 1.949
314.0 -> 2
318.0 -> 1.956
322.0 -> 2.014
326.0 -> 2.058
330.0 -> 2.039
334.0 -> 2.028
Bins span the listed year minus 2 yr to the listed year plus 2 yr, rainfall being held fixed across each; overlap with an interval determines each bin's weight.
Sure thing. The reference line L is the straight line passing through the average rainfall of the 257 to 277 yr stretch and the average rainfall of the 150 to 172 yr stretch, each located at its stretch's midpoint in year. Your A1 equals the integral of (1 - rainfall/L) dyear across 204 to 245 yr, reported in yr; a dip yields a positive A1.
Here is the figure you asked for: -3.6 yr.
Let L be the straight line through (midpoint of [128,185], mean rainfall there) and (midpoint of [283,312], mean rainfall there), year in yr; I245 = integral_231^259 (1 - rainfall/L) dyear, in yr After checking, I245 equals -4.4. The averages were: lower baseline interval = 1.83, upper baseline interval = 1.94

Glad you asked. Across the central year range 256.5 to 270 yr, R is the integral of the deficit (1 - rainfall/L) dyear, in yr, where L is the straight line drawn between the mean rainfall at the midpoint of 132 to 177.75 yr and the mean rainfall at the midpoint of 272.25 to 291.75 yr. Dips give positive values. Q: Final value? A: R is -0.35 yr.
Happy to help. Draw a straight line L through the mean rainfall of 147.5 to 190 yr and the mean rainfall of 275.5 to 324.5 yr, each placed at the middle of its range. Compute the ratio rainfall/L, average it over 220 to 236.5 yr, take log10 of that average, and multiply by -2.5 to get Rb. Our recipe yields -0.13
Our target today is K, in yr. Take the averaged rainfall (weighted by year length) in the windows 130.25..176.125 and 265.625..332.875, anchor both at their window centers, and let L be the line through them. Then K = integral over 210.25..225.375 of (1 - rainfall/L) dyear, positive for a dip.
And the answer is -3.3 yr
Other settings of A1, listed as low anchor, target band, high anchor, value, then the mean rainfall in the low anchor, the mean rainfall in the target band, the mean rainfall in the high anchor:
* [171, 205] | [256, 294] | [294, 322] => -1.20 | 2.24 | 2.08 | 1.93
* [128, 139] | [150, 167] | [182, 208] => -4.45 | 1.22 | 2.08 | 2.29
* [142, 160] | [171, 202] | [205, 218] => -1.69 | 1.87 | 2.23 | 2.28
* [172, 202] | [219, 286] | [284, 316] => -3.73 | 2.23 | 2.18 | 1.94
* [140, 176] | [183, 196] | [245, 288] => -1.97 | 1.95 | 2.3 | 2.11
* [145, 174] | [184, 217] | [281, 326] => -4.65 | 2.03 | 2.3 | 1.97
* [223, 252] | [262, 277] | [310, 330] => 0.51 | 2.25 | 2.08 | 2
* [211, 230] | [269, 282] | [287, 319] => -0.26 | 2.3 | 2.1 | 1.93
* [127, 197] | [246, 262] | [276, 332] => -1.51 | 1.91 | 2.14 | 1.99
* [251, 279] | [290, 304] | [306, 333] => 1.18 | 2.11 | 1.87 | 2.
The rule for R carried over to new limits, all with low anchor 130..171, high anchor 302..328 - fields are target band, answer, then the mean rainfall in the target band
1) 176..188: -2.77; 2.22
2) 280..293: -0.71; 2.05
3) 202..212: -2.65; 2.32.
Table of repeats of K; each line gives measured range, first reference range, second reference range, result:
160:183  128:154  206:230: -4.1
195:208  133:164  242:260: -2.2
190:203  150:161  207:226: -0.4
